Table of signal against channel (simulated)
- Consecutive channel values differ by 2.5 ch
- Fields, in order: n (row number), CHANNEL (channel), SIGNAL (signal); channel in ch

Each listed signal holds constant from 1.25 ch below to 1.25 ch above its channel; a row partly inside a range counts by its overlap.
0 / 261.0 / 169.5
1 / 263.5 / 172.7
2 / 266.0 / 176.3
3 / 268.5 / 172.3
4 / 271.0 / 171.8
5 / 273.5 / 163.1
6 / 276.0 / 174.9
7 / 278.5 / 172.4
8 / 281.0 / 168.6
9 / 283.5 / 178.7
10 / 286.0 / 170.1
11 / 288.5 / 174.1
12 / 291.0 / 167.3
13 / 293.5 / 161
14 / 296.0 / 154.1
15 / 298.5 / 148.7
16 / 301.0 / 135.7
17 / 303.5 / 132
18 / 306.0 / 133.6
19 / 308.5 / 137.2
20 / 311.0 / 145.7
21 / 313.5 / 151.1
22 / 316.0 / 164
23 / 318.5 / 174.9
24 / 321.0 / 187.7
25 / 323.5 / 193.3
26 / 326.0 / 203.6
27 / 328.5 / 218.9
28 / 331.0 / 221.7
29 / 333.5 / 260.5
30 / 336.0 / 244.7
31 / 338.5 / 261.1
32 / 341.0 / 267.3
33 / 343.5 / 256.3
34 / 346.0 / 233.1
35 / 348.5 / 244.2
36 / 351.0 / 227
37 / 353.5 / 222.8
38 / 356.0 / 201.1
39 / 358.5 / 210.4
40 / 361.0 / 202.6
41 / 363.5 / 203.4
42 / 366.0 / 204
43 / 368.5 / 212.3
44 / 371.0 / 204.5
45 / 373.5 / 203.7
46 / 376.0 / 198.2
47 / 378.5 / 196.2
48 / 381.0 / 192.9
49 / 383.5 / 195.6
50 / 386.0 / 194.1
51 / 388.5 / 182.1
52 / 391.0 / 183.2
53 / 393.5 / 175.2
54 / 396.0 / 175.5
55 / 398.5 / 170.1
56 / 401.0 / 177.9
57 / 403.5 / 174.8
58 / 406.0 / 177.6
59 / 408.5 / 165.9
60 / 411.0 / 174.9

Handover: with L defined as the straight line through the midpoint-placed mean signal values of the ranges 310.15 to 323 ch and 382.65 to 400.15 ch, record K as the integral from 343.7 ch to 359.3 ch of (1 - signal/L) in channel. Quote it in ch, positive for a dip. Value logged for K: -4.7 ch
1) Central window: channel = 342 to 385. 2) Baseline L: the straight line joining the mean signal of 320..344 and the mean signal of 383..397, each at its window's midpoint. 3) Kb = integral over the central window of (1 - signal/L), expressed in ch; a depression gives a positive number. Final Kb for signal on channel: -1.4 ch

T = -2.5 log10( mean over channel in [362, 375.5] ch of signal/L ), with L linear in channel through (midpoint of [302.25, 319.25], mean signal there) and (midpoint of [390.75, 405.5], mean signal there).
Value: -0.228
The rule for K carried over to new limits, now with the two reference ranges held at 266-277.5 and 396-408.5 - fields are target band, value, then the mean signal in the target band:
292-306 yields 2.1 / 146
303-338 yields -2.8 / 186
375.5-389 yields -1.5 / 194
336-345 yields -4.5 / 258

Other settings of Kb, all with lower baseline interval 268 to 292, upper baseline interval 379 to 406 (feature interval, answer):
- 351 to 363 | -2.1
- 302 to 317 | 2.7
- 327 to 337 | -3.3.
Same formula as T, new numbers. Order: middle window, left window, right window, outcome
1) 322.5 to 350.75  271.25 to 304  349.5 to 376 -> -0.22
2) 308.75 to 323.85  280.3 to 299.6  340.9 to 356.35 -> 0.19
